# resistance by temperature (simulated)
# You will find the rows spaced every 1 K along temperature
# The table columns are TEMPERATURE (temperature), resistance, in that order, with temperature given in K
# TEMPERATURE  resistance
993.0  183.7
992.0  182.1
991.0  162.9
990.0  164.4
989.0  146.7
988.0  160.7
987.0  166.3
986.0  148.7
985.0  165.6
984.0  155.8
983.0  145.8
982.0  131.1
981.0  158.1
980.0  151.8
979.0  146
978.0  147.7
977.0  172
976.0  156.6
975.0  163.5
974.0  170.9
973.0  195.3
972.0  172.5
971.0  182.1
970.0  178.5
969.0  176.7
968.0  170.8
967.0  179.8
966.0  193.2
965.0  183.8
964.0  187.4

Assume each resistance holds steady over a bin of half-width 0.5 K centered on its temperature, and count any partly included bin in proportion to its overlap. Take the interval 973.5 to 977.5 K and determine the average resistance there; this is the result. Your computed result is 166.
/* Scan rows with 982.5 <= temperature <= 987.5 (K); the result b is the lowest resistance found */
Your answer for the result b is 145.8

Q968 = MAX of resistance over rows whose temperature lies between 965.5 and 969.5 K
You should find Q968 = 193.2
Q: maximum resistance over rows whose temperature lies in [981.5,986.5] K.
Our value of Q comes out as 165.6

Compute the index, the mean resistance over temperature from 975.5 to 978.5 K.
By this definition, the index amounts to 159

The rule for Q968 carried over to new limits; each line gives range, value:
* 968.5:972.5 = 182.1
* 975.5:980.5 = 172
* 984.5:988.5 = 166.3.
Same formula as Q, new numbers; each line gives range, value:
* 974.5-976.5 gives 163.5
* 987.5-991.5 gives 164.4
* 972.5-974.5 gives 195.3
